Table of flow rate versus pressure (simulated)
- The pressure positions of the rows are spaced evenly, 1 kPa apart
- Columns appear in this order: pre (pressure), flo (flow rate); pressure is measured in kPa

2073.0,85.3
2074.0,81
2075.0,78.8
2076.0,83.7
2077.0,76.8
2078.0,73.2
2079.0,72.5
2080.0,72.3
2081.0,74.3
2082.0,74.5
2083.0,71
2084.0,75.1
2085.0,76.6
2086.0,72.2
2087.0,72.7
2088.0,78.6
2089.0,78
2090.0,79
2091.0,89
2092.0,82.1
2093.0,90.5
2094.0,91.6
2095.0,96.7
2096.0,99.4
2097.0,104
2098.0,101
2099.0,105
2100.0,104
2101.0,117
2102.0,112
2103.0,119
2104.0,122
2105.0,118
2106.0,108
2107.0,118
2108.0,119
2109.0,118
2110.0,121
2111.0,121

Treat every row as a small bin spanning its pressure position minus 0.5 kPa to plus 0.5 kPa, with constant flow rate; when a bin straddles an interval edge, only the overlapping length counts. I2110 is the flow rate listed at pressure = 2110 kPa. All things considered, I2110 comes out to 121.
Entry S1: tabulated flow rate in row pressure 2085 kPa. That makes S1 76.6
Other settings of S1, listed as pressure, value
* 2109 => 118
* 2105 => 118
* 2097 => 104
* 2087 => 72.7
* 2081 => 74.3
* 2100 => 104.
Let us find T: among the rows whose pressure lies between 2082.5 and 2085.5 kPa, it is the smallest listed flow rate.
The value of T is 71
